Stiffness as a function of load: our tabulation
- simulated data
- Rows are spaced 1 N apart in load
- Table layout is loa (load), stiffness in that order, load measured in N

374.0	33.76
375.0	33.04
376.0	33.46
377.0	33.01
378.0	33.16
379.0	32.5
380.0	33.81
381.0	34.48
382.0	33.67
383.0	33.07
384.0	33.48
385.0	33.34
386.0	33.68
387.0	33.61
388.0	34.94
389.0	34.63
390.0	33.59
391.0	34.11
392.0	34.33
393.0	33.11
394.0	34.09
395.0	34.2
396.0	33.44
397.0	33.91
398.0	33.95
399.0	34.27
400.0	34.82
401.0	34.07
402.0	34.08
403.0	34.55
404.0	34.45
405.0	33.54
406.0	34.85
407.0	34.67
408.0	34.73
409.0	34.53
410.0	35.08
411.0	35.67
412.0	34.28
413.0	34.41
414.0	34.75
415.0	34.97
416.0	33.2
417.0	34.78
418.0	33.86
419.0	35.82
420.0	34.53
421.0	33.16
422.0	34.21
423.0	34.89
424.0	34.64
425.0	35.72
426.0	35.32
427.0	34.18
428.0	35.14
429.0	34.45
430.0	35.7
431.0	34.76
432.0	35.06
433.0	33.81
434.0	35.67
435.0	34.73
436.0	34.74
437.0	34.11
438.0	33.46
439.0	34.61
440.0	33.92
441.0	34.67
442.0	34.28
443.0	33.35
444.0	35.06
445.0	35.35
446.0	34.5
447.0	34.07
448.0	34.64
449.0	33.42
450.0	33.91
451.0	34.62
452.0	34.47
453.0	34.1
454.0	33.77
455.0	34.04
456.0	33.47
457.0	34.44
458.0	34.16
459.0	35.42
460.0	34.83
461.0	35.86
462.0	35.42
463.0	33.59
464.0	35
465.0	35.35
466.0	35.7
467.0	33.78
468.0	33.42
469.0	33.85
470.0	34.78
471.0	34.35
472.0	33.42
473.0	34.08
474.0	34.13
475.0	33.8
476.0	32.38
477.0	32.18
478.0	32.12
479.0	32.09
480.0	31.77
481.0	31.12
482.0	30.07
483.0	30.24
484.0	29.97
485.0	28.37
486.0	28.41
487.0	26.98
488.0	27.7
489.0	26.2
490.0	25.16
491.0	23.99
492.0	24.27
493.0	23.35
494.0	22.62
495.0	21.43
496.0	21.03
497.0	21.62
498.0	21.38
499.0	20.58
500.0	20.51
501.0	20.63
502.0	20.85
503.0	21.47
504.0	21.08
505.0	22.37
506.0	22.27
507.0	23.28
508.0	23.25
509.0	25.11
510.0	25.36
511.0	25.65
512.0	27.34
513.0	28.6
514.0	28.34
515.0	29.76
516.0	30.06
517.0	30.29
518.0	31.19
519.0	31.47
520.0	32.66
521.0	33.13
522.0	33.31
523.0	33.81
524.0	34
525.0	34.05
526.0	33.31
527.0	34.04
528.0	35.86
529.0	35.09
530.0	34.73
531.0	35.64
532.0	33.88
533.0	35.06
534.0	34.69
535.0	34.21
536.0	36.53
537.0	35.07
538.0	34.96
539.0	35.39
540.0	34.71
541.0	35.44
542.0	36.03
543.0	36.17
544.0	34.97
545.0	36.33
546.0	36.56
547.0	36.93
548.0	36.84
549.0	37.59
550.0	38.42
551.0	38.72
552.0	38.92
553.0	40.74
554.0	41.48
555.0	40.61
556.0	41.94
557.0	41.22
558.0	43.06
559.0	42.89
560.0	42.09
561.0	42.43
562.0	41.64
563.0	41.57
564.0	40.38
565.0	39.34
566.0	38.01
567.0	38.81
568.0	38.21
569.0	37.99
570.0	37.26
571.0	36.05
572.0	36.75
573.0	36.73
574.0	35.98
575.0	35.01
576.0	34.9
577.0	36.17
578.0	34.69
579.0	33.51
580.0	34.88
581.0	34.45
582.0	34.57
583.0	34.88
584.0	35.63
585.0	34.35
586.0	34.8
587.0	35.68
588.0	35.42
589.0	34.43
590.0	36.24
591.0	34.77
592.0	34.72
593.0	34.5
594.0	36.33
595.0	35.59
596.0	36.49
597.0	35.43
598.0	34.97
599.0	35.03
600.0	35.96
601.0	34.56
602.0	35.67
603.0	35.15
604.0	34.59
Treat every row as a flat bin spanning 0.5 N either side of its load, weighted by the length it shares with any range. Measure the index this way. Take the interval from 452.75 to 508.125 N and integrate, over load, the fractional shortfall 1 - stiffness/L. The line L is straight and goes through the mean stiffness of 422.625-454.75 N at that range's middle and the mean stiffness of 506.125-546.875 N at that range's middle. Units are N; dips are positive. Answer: 7.3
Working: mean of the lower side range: 34.5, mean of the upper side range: 32.4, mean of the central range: 29.2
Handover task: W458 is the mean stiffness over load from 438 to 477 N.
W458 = 34.3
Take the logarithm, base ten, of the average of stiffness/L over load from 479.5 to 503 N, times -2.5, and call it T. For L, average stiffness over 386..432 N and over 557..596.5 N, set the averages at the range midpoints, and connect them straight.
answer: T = 0.38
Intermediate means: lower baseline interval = 34.4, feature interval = 25.1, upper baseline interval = 37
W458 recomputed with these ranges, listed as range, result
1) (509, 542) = 32.7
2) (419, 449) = 34.6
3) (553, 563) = 41.9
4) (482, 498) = 25.4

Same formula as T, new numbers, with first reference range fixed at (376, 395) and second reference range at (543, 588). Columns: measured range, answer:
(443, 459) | 0.03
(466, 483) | 0.09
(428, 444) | 0.01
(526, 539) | 0.06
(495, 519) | 0.43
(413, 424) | 0.00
